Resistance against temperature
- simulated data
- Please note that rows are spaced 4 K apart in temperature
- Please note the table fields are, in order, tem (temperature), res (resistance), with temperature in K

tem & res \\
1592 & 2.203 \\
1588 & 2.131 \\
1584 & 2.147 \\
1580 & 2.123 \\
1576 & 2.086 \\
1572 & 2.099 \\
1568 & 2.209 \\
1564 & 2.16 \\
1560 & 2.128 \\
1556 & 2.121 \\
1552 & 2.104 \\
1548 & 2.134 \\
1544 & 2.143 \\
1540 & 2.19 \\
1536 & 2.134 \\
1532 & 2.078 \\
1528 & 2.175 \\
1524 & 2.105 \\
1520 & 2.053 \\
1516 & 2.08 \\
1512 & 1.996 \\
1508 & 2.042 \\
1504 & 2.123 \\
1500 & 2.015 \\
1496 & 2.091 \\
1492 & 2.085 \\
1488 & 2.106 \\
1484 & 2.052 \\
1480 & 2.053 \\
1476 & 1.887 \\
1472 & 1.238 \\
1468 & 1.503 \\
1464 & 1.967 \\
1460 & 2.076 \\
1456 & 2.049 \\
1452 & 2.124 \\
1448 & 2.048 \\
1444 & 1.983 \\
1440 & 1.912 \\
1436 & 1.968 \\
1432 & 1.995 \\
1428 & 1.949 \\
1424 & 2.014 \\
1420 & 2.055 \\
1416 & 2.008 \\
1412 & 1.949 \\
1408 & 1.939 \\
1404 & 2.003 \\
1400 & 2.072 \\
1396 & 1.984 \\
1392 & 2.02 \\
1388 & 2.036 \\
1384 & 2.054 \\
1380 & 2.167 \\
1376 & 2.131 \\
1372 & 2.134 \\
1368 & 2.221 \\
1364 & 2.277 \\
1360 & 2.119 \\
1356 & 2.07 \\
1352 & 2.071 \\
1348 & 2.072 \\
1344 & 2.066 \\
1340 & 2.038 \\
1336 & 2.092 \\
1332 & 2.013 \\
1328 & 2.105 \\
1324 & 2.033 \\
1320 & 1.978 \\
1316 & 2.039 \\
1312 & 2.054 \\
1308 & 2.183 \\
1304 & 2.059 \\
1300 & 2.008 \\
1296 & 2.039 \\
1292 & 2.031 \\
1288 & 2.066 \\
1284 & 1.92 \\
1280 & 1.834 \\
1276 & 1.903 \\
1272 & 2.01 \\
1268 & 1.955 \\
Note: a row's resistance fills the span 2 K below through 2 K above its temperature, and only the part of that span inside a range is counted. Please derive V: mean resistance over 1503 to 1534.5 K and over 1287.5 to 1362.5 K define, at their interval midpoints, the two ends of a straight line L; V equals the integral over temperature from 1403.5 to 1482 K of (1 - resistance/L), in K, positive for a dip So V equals 5.2 K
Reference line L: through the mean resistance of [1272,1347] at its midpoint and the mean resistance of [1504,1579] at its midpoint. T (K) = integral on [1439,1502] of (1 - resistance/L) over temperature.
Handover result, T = 4.1 K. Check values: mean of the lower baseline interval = 2.03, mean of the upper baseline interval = 2.11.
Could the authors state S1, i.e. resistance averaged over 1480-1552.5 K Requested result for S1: 2.09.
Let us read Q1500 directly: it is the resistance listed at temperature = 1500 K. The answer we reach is 2.015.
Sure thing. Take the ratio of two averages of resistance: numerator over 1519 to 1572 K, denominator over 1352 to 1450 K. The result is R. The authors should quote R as 1.0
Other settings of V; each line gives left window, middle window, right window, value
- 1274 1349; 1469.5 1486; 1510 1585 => 2.3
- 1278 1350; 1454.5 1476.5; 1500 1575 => 3.3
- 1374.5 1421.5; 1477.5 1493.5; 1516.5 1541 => 0.2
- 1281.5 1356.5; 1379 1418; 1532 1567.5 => 1.1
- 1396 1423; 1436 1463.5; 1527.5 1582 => 0.2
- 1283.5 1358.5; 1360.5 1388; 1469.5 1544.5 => -1.4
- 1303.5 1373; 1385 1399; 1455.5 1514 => 0.1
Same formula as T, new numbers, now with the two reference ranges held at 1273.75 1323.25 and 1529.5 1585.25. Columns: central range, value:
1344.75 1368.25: -1.05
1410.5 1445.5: 1.51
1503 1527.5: 0.49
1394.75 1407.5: 0.29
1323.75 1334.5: -0.16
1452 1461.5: 0.05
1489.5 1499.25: 0.11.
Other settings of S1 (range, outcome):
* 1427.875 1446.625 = 1.97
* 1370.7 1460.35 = 2.03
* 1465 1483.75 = 1.72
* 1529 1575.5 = 2.14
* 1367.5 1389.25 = 2.12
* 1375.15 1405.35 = 2.06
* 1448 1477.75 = 1.85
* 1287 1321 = 2.05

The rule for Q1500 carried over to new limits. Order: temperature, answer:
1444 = 1.983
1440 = 1.912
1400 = 2.072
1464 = 1.967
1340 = 2.038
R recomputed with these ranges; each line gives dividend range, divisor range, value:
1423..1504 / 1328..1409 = 0.94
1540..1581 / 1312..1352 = 1.04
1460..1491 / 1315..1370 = 0.89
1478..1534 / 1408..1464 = 1.03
